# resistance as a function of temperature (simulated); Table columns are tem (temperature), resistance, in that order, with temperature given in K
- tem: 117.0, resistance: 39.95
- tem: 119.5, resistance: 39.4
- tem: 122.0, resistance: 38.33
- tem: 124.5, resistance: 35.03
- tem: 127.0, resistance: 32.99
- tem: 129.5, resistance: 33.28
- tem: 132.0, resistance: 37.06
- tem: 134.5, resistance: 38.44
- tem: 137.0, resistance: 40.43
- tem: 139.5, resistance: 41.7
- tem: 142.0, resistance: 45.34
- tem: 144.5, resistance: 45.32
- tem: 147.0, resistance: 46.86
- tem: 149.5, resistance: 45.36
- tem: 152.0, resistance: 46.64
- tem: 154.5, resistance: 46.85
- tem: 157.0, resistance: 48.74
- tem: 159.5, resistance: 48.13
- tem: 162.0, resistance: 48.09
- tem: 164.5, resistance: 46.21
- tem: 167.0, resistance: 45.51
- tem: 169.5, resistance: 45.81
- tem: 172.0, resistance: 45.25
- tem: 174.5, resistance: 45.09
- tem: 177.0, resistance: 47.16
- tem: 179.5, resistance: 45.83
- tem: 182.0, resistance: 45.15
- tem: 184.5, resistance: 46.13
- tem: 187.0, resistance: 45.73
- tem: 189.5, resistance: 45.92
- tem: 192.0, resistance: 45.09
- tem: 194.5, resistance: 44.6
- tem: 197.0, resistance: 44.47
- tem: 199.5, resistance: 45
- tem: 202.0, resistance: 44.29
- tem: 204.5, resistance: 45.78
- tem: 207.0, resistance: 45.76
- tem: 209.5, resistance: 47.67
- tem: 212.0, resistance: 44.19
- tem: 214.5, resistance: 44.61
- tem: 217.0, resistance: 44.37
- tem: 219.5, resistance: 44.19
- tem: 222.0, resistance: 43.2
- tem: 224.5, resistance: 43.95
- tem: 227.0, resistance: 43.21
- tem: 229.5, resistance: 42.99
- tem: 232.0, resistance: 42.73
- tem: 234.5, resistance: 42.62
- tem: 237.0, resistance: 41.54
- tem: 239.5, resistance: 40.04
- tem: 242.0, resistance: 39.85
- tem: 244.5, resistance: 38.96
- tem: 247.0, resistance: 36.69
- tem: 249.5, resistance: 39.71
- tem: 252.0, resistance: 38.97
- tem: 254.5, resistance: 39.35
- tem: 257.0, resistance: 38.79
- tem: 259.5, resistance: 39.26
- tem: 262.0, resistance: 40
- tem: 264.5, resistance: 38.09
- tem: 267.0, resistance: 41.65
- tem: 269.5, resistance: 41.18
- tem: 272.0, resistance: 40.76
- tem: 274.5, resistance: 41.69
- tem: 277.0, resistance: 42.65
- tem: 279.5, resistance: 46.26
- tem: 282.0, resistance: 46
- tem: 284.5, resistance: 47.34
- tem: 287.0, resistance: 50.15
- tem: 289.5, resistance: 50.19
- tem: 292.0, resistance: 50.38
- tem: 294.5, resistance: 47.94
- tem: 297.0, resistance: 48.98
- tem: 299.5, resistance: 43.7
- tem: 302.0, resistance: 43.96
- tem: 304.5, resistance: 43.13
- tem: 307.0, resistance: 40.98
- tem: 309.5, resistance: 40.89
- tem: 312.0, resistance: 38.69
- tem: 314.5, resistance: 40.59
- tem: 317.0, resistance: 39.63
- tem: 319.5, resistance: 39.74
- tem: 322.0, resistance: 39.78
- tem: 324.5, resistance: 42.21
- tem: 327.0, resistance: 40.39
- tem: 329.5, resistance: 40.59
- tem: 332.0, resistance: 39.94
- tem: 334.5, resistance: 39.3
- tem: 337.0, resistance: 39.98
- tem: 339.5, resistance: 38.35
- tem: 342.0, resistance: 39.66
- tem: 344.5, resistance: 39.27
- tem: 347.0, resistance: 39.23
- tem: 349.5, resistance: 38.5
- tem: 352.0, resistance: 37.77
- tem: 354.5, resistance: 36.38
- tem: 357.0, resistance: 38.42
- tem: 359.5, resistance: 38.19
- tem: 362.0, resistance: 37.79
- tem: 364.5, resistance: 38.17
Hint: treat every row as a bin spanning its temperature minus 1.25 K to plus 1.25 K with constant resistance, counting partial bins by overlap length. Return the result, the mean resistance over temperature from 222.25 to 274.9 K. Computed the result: 40.6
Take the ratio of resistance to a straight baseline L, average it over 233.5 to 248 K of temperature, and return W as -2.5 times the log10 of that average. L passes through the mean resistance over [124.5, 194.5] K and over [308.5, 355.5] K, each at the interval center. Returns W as 0.052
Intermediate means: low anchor 44.1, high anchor 39.5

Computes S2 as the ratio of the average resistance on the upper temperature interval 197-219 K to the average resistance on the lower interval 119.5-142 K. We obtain 1.20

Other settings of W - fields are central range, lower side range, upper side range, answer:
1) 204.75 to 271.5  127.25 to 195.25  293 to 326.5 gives 0.04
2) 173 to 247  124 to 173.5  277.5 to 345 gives -0.02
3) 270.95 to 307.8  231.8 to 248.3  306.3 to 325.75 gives -0.14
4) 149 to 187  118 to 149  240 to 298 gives -0.15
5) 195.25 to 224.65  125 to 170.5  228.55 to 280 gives -0.08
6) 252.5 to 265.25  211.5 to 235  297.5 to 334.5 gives 0.09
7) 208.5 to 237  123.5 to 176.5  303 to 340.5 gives -0.04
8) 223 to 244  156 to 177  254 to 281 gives 0.02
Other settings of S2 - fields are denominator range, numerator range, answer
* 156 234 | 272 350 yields 0.94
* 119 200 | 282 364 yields 0.95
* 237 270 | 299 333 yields 1.04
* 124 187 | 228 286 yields 0.94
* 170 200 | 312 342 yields 0.88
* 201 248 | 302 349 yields 0.93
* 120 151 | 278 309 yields 1.16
